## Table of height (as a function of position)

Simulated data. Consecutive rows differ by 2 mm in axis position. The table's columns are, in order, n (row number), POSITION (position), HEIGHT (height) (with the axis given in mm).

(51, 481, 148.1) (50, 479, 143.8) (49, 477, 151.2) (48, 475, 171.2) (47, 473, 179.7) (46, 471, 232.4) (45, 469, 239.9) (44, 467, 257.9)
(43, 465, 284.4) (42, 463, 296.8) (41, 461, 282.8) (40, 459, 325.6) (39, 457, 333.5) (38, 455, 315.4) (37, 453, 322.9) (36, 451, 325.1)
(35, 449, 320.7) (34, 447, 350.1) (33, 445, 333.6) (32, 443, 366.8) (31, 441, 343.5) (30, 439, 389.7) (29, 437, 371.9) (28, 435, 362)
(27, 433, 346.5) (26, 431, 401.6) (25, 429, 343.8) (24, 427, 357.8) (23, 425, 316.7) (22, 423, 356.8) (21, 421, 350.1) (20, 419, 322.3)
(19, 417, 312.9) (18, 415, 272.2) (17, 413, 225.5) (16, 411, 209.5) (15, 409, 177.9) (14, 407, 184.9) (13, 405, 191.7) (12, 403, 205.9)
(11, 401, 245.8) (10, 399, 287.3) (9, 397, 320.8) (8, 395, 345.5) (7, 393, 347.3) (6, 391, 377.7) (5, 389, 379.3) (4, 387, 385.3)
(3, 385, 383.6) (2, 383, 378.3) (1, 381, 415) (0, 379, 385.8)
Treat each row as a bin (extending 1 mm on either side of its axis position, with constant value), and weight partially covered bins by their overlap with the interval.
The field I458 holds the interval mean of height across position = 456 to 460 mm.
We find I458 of 330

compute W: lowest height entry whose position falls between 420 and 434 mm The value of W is 316.7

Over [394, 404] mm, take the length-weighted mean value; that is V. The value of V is 281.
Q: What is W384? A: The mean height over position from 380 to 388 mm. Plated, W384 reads 391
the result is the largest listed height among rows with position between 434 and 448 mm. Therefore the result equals 389.7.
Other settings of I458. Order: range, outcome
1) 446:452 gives 332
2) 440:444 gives 355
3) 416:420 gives 318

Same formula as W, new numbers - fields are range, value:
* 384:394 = 347.3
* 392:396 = 345.5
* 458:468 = 257.9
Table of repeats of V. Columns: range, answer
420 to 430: 345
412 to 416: 249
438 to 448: 357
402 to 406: 199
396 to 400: 304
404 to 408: 188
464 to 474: 239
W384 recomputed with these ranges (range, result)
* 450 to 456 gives 321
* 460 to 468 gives 280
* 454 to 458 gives 324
